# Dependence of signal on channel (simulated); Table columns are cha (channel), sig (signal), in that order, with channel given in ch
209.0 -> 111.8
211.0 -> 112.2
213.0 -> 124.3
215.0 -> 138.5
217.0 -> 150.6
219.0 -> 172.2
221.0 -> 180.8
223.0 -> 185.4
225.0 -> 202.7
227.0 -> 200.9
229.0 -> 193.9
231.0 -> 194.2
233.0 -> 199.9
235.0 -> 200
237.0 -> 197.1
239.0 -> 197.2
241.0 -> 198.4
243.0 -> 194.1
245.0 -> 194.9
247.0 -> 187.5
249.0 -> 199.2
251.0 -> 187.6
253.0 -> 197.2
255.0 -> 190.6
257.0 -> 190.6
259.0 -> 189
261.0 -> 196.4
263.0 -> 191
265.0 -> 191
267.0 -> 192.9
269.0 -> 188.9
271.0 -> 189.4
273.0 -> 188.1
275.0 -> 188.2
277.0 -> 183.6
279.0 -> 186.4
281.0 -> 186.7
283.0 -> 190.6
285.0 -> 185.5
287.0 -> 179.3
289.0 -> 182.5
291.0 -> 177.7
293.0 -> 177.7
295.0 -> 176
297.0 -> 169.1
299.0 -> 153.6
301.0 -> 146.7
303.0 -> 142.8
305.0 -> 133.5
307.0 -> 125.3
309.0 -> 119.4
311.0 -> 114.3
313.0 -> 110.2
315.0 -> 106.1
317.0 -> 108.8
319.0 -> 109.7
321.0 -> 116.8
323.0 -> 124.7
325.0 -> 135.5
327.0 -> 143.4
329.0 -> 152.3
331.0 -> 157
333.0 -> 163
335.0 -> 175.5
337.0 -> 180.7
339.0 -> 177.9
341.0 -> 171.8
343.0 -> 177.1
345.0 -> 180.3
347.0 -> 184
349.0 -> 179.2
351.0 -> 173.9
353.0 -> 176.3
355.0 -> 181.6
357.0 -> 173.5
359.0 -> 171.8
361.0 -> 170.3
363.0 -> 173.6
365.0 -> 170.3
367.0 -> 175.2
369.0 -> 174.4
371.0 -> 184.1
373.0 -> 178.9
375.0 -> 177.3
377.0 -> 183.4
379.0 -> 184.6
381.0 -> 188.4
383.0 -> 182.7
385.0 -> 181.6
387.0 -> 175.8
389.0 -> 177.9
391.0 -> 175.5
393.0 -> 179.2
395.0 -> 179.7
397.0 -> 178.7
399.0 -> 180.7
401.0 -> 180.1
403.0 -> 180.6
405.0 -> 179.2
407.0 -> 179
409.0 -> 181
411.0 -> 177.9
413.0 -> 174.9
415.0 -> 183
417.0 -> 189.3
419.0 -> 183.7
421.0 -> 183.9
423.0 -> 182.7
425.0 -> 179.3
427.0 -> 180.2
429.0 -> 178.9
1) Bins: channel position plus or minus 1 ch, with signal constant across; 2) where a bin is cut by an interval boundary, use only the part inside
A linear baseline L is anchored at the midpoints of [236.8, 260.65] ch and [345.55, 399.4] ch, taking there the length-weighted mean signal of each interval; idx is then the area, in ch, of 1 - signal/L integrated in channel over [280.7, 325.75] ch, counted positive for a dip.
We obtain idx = 9.9 ch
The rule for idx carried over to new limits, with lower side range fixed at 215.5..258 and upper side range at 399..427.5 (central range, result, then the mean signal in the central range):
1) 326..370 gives 3.0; 172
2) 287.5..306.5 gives 2.6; 162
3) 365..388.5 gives 0.4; 180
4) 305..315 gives 3.7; 118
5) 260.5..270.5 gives -0.1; 192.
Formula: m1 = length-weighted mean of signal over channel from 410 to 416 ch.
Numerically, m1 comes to 179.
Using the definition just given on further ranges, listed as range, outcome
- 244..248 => 191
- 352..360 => 176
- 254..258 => 191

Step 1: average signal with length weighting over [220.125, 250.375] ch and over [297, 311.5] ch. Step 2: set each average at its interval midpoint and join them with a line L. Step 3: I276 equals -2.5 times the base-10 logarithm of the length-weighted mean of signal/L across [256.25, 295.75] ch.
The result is -0.17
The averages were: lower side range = 195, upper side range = 137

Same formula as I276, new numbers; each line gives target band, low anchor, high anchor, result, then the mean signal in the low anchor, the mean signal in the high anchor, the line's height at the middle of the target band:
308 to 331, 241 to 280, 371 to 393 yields 0.44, 191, 181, 186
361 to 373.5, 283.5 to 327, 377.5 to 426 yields -0.05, 143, 181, 167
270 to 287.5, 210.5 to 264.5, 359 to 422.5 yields -0.02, 185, 179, 183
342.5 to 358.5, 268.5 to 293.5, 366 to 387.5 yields 0.02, 185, 181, 182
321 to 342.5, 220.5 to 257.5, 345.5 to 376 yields 0.15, 195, 176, 181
